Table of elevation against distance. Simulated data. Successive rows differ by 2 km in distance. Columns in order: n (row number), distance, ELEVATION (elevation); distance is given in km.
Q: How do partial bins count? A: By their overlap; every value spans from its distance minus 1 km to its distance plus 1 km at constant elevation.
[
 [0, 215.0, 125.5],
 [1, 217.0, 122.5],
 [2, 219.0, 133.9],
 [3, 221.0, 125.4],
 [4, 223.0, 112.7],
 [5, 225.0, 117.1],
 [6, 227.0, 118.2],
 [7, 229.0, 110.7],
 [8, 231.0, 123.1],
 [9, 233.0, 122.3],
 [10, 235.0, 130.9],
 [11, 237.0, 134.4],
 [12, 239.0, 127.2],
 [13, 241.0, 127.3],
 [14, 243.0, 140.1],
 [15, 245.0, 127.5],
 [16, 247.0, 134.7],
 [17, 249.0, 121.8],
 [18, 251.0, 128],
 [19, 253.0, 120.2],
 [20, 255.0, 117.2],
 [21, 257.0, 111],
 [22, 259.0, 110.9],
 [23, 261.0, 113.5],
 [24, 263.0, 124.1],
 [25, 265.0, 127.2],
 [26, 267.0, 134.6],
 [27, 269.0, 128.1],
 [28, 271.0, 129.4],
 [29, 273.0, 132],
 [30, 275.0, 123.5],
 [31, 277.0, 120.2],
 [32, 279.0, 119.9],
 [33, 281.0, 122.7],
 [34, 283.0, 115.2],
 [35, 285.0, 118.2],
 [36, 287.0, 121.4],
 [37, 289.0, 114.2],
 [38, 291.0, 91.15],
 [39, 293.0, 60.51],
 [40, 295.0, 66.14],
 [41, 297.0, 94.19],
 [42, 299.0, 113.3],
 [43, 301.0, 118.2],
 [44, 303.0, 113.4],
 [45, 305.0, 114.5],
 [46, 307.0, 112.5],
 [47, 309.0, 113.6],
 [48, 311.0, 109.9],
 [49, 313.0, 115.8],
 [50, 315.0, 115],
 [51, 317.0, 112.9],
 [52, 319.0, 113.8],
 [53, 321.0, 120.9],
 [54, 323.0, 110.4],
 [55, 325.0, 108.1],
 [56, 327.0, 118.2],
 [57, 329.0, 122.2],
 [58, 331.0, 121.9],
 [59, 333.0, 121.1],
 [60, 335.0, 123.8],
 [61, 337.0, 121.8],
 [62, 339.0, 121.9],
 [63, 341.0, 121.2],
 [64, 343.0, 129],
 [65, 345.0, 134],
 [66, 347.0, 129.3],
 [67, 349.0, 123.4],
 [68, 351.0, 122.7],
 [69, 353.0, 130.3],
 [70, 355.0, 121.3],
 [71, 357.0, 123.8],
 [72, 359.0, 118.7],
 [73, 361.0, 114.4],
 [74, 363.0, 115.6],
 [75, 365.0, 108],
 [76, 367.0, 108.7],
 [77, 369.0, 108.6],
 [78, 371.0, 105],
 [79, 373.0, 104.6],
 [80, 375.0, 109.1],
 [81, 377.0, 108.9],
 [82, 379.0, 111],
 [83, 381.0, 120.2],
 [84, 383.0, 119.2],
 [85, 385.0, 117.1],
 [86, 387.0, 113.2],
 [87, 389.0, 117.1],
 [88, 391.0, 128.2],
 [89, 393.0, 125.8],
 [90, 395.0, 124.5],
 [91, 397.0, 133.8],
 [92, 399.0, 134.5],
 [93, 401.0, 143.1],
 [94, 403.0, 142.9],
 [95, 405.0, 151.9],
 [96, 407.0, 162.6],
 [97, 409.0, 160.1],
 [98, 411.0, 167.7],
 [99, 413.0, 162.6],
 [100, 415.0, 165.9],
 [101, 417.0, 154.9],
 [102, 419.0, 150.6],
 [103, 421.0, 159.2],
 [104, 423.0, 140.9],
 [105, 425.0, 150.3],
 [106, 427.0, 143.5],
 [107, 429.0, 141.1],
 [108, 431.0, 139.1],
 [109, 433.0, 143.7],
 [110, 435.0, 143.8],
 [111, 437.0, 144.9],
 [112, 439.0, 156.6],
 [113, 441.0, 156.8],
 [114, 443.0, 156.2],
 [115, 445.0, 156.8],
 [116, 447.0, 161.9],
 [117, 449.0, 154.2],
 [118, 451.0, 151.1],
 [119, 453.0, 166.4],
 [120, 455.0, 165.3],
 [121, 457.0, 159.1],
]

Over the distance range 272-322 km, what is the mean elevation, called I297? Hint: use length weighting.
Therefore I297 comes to 111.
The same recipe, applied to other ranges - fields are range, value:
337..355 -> 126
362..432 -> 133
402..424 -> 156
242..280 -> 124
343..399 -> 119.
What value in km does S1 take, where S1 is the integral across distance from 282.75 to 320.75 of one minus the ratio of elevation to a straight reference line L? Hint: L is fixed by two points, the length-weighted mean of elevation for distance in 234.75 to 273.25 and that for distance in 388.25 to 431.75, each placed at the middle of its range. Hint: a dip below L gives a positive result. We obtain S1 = 7.1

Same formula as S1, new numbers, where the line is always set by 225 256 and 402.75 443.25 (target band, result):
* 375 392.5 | 3.6 km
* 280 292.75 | 2.1 km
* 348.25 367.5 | 3.2 km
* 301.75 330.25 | 4.6 km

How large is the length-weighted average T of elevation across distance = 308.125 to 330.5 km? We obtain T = 115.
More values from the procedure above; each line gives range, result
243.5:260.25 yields 122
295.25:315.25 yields 110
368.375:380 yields 108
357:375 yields 111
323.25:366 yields 121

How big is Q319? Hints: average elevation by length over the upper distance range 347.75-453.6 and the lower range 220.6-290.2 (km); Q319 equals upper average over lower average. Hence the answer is 1.10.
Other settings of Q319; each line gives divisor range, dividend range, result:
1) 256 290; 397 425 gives 1.26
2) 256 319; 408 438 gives 1.33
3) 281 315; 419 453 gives 1.41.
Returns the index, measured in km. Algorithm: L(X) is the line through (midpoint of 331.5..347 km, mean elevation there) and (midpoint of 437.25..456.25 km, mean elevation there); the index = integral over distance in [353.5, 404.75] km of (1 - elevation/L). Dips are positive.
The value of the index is 6.6 km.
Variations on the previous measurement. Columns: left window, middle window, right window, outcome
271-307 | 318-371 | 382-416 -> 2.2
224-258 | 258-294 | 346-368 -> 1.7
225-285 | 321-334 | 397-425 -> 1.9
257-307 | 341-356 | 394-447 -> 0.5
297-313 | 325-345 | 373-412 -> -0.6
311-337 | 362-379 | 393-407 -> 2.8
